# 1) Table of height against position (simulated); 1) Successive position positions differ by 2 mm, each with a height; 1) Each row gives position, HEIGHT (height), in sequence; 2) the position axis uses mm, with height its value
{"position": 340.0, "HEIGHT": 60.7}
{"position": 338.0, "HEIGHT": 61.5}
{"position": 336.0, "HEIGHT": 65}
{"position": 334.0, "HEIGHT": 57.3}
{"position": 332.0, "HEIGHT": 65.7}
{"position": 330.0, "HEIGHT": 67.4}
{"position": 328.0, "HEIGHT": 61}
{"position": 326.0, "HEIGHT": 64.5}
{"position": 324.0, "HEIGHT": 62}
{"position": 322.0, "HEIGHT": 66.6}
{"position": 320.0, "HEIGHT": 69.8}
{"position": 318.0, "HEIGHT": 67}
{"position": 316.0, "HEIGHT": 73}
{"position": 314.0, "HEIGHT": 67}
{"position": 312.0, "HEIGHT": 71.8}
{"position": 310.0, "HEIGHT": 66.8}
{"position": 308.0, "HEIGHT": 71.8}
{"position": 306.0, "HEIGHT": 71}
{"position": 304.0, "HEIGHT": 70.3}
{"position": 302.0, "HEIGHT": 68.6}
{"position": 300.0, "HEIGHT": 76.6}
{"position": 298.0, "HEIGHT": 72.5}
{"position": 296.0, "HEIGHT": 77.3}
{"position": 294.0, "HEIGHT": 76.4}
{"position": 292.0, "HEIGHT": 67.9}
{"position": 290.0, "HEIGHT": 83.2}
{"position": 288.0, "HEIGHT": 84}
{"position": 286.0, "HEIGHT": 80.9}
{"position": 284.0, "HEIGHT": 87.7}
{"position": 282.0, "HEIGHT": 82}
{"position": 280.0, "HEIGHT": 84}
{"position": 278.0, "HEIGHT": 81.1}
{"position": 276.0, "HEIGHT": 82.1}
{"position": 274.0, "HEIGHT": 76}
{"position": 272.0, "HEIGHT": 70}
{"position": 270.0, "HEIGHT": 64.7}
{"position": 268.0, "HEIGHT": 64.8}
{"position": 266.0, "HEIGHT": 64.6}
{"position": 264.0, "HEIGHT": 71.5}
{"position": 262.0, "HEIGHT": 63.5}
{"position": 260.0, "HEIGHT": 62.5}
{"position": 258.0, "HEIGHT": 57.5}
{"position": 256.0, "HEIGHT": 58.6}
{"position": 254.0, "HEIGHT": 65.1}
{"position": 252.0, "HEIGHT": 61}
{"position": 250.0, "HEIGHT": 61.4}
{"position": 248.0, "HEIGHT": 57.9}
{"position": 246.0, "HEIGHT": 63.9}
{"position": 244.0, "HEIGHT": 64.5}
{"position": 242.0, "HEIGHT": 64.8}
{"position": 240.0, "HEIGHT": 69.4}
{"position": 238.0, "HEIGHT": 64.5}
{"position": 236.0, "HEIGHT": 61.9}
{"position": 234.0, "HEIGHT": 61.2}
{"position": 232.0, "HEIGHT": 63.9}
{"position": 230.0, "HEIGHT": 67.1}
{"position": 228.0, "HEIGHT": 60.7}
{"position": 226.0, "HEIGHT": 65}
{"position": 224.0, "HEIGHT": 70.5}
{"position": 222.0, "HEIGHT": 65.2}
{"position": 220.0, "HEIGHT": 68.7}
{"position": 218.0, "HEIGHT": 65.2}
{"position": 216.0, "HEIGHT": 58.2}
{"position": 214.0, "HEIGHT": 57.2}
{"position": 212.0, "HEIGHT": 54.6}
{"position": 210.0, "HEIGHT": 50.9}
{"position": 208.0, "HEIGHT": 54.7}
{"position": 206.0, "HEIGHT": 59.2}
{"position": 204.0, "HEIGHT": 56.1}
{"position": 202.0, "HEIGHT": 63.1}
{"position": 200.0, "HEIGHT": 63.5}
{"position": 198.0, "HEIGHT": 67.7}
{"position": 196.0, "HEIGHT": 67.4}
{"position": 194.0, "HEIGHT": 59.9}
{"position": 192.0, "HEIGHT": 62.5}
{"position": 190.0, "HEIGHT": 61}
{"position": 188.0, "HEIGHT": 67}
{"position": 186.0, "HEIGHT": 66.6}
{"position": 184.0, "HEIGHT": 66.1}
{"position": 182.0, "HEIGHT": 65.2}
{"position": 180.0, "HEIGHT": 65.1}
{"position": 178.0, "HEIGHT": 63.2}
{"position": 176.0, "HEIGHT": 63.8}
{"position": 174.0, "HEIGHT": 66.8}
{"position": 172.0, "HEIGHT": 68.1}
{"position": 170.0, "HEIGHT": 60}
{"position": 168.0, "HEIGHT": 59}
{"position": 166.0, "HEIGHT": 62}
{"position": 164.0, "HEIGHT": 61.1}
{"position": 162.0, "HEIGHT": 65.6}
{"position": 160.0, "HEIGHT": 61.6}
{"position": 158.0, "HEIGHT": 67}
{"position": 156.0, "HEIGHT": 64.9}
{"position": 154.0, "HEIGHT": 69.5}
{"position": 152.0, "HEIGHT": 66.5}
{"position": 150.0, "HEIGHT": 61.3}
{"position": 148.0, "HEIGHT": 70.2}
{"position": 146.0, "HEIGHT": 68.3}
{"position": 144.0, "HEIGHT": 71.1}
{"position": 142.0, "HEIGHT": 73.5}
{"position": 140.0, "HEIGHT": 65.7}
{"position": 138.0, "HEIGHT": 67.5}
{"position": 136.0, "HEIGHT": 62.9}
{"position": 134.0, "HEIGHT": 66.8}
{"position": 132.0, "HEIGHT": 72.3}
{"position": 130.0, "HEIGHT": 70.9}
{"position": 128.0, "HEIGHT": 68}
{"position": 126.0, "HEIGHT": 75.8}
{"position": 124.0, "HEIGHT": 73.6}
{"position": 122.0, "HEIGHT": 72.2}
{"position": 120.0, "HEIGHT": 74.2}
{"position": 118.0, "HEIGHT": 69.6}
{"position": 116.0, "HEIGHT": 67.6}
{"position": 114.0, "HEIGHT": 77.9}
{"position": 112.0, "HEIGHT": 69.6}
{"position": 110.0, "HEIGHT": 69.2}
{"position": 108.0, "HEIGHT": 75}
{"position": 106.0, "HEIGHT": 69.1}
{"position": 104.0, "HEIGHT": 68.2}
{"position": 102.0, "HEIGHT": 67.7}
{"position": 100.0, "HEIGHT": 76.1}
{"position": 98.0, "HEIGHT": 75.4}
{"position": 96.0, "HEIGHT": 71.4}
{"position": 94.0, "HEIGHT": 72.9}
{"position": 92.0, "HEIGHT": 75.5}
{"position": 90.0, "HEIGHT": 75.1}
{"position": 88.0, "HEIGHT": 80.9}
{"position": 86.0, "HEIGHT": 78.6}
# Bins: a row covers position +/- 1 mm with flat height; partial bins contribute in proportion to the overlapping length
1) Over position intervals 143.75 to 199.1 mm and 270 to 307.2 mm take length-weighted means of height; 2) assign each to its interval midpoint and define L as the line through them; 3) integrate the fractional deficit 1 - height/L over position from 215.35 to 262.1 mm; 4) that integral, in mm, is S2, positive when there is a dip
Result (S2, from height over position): 5.4 mm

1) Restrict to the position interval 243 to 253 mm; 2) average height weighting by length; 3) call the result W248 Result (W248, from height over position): 61.7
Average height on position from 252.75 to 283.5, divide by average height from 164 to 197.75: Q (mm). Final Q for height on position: 1.1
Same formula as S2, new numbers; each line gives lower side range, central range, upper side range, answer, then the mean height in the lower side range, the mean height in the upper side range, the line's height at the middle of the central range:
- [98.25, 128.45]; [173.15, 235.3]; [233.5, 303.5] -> 7.04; 71.7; 70.2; 70.8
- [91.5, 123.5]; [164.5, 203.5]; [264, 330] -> 4.46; 71.9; 72.6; 72.2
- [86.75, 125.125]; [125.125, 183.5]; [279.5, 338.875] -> 4.91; 72.7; 71.3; 72.4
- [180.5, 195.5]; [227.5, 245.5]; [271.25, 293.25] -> 1.99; 64.2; 80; 72.3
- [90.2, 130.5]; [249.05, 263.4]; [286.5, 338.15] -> 1.78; 72.1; 69.7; 70.4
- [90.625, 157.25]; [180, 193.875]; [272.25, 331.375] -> 1.35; 70.3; 73.4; 71.4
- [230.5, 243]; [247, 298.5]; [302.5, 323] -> -3.51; 64.4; 69.5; 66.8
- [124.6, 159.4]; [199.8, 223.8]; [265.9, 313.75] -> 3.86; 68.3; 74.9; 71.4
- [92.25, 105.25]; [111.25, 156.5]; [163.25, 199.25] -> -0.61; 72.1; 64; 68.7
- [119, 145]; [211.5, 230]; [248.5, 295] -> 2.05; 70.3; 71.6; 71.1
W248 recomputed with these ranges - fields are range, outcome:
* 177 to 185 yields 64.9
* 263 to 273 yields 67.1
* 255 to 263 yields 60.5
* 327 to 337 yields 63.3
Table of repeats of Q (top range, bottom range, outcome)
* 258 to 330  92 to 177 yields 1.05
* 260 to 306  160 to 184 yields 1.17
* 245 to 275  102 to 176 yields 0.94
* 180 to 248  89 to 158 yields 0.89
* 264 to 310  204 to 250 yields 1.21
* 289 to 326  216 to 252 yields 1.10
